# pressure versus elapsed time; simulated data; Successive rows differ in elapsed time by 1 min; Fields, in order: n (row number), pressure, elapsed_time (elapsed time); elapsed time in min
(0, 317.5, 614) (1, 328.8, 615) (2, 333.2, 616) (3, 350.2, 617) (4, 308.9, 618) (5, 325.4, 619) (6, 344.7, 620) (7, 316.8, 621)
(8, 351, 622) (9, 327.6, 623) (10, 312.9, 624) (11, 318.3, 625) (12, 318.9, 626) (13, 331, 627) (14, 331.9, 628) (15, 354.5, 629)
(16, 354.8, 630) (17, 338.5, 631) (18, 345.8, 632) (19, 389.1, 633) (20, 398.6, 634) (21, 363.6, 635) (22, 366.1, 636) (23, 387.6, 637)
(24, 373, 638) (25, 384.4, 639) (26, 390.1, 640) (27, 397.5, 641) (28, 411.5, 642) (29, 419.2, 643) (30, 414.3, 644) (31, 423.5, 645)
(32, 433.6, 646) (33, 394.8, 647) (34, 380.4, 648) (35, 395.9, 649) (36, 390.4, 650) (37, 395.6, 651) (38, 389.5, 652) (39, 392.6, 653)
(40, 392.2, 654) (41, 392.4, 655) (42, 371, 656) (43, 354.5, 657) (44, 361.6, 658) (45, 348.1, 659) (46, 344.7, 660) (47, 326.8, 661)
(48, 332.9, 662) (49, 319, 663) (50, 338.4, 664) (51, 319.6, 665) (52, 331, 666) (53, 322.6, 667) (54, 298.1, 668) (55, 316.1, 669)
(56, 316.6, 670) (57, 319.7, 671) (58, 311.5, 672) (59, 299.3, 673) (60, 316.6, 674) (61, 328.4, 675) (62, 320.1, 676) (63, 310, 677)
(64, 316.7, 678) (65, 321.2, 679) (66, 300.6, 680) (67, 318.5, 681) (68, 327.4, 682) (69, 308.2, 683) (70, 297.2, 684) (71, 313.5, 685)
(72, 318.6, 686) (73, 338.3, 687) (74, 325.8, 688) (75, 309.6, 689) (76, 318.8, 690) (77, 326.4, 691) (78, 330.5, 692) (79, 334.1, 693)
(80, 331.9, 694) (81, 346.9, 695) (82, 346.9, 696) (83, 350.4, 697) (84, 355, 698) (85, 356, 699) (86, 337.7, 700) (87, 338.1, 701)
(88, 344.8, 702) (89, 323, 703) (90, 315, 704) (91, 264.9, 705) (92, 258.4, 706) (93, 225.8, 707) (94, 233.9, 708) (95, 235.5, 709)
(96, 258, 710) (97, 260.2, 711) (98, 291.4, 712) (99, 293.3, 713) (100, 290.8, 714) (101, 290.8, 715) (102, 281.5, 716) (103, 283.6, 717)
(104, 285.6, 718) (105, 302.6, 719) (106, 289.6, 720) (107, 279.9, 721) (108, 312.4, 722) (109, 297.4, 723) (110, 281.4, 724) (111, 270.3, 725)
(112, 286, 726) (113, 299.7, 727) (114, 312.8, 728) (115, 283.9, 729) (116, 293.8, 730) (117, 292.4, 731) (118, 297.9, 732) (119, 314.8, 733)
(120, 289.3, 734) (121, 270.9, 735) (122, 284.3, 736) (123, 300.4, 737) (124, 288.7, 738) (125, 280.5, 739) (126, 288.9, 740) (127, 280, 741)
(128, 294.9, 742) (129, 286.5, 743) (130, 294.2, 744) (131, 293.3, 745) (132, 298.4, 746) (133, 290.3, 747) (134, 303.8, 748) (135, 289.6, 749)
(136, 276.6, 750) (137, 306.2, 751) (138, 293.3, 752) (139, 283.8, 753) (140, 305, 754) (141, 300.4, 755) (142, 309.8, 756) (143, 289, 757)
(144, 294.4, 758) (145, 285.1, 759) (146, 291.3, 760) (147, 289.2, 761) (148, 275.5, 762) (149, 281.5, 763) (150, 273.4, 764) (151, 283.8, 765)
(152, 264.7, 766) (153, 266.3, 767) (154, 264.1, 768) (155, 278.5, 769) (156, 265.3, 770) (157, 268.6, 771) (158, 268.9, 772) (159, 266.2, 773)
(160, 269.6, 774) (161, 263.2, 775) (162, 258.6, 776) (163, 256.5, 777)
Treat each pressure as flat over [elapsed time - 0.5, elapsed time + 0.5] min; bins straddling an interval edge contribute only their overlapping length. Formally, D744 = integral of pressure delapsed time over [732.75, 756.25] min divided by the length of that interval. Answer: 292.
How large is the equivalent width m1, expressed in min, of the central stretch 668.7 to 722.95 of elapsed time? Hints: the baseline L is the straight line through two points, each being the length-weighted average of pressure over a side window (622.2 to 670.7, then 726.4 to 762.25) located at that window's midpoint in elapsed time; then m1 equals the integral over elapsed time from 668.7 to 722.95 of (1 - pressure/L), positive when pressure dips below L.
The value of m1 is 3.23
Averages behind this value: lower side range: 362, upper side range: 293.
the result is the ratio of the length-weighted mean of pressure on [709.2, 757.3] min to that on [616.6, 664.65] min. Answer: 0.80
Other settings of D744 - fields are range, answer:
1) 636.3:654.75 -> 398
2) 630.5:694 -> 350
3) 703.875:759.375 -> 287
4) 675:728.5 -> 305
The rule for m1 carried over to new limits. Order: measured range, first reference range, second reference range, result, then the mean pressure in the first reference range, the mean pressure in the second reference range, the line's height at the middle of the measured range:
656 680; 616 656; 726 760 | 1.5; 369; 293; 346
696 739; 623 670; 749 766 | 3.0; 364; 289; 316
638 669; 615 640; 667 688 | -3.8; 347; 315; 331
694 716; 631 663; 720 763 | 1.7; 381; 292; 326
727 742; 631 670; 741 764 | 0.7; 370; 292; 306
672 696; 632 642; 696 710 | 0.4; 383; 303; 326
